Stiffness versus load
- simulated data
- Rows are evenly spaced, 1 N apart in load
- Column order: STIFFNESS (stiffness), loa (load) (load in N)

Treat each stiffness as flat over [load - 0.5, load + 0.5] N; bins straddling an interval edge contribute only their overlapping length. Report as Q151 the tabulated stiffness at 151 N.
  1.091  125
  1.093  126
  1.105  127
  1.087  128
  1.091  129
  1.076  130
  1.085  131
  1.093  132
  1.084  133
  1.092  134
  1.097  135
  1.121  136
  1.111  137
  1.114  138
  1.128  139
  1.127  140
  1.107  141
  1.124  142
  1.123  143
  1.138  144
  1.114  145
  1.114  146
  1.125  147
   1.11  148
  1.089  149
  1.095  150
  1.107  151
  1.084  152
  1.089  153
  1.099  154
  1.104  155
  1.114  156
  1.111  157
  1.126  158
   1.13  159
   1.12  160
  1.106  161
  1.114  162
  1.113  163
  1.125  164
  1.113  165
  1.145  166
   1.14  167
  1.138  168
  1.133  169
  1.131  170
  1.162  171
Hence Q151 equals 1.107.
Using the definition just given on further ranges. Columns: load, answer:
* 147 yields 1.125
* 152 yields 1.084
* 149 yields 1.089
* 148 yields 1.11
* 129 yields 1.091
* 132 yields 1.093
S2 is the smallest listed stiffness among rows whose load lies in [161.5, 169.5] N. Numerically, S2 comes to 1.113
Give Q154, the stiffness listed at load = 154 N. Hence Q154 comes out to 1.099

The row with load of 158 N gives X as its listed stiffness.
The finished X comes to 1.126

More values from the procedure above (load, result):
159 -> 1.13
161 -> 1.106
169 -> 1.133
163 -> 1.113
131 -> 1.085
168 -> 1.138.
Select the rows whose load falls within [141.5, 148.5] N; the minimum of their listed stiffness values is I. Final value 1.11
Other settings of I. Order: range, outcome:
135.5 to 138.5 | 1.111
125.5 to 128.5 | 1.087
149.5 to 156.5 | 1.084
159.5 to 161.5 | 1.106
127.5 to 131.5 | 1.076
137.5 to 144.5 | 1.107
